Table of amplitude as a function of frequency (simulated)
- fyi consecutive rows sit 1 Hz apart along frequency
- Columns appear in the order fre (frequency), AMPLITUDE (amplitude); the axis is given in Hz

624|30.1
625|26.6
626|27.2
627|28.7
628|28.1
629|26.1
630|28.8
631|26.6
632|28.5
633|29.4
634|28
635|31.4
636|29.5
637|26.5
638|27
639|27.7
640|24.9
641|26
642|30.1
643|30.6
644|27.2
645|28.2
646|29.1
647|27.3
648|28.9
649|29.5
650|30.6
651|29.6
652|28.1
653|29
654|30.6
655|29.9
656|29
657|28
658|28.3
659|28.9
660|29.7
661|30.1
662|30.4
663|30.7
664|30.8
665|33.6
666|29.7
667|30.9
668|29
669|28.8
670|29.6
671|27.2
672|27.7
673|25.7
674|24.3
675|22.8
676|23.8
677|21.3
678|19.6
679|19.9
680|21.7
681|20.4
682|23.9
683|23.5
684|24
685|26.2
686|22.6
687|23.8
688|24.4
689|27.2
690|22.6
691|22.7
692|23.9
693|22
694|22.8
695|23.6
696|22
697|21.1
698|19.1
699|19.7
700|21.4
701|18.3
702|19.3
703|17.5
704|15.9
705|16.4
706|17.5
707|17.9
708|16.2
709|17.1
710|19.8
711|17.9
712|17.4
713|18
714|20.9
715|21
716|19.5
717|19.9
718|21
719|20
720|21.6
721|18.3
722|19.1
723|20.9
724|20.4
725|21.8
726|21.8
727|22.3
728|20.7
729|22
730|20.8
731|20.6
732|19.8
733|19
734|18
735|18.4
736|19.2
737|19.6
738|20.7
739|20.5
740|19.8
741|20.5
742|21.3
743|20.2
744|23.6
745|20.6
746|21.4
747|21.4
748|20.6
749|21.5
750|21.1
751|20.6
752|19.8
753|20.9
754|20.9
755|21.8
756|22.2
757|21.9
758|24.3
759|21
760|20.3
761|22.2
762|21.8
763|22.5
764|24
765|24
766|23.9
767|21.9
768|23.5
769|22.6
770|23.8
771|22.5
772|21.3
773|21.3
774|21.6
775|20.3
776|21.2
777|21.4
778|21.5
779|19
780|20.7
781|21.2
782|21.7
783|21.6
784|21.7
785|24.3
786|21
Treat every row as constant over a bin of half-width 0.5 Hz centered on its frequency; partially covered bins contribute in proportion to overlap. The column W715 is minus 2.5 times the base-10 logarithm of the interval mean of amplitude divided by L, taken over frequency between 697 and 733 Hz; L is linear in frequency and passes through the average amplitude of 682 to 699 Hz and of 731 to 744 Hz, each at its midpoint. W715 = 0.10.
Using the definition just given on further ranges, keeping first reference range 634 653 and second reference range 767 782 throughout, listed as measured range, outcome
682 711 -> 0.220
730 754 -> 0.142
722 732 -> 0.144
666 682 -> 0.080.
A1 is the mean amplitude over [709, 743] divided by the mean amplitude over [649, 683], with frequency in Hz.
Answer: 0.73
